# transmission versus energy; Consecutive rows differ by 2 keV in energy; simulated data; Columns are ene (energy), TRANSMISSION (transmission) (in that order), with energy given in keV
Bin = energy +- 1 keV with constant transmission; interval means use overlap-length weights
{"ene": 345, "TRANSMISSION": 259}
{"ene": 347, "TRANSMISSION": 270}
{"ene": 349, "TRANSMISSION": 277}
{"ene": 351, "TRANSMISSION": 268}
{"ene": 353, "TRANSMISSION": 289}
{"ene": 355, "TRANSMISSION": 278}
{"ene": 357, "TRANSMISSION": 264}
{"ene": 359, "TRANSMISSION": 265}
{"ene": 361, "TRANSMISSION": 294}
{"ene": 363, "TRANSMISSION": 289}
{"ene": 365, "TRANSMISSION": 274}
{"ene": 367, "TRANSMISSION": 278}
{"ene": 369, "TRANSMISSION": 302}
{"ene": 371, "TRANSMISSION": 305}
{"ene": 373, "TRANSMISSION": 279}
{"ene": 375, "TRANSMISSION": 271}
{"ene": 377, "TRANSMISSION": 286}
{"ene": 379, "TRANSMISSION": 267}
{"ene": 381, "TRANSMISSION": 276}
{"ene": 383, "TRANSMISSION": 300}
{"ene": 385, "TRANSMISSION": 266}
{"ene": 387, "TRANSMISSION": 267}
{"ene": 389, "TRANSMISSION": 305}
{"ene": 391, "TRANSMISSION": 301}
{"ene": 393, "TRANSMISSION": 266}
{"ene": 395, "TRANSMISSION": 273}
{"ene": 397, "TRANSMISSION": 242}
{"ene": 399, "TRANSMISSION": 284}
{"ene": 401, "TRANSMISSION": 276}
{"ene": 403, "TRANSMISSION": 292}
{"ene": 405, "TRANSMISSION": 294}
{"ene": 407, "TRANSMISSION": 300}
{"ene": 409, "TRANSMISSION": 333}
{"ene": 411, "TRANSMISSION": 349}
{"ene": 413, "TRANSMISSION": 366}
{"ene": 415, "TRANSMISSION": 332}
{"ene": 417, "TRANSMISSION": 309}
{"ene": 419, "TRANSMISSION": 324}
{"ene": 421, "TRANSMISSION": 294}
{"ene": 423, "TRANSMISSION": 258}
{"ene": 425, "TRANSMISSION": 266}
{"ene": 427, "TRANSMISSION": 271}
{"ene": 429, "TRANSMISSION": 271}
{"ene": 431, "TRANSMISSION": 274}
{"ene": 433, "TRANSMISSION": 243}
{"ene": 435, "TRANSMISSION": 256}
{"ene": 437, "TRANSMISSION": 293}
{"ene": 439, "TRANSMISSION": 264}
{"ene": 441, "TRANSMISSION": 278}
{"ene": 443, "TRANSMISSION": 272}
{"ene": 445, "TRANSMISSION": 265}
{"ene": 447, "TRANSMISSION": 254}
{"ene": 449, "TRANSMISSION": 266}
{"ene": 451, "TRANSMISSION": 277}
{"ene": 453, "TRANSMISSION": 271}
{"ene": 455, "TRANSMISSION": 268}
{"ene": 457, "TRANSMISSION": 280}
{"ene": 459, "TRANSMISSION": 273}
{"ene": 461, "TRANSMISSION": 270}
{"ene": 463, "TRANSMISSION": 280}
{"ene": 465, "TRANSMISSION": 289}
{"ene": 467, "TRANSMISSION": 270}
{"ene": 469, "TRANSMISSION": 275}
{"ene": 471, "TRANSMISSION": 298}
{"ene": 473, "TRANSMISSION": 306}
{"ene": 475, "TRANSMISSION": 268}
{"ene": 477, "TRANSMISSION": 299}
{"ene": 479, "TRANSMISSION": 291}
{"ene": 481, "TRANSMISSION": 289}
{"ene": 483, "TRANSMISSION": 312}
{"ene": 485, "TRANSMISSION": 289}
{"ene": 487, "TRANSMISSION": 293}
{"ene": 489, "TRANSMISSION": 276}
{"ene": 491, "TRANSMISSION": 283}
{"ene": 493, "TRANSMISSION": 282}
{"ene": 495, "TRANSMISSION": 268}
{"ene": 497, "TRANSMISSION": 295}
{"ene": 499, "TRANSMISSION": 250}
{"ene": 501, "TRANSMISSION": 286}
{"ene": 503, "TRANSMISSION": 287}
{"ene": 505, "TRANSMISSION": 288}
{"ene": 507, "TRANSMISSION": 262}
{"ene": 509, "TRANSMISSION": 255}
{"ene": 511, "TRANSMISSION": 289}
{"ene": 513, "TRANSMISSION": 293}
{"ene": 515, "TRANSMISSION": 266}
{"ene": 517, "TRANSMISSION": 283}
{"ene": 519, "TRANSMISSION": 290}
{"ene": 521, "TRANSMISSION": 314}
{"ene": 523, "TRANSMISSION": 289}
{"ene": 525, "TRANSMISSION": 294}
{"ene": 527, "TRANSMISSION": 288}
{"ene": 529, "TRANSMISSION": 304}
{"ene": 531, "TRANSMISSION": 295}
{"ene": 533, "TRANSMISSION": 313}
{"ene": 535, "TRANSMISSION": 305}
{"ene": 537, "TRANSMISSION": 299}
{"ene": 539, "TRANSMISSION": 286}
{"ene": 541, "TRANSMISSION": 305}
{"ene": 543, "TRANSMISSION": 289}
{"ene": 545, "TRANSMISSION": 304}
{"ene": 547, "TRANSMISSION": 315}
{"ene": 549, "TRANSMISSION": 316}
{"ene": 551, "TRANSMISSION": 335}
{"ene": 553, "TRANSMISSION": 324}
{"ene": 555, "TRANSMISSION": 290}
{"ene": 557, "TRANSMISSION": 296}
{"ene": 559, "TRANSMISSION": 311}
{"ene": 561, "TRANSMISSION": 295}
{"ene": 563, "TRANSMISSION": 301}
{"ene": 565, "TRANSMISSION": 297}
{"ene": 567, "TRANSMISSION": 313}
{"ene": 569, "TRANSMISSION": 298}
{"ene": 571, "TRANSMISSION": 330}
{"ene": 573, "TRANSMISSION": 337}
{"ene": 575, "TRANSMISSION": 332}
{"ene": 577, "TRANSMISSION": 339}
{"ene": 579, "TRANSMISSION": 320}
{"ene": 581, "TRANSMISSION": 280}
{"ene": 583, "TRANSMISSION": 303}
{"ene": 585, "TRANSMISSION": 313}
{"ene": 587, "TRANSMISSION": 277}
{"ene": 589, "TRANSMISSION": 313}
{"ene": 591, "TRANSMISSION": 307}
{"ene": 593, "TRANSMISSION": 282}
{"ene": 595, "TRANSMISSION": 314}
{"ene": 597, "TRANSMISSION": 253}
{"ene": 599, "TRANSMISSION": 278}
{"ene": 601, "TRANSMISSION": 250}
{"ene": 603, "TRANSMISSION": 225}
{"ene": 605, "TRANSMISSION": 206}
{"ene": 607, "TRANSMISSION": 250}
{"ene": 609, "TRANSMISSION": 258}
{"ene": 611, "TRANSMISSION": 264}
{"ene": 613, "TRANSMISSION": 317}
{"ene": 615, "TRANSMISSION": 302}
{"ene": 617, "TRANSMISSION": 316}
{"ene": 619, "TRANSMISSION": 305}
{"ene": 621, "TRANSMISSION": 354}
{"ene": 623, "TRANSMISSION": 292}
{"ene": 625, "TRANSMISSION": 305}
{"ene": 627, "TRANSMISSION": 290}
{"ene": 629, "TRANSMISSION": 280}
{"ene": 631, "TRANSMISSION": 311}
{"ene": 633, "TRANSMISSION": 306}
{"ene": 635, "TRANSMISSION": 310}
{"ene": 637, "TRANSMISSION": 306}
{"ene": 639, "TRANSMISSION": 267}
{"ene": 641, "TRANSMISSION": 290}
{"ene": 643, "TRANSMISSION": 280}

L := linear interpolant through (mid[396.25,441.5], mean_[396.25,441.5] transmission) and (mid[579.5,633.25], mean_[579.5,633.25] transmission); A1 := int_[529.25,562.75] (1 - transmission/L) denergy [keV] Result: -1.9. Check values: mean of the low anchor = 290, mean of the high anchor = 287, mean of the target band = 305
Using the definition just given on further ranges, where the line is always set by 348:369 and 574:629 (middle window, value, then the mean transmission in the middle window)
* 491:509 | 0.6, 276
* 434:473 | 1.2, 274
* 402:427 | -2.4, 308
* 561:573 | -0.8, 309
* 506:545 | -0.6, 291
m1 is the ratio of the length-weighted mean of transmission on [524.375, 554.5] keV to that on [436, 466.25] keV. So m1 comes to 1.1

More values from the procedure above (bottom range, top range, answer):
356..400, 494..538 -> 1.03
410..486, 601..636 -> 1.01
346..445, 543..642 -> 1.05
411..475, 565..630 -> 1.04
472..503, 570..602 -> 1.06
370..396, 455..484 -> 1.01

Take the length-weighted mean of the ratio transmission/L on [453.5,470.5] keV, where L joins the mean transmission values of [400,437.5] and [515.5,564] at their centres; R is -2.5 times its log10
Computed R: 0.08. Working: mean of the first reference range 295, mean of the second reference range 301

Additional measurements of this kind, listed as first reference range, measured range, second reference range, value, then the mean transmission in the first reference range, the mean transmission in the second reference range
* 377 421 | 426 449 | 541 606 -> 0.113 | 296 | 298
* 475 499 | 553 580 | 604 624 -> -0.095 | 286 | 286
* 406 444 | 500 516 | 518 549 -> 0.075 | 292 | 300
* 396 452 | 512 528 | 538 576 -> 0.048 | 286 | 309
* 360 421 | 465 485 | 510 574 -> 0.031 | 293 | 302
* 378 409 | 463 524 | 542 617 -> 0.019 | 282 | 296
